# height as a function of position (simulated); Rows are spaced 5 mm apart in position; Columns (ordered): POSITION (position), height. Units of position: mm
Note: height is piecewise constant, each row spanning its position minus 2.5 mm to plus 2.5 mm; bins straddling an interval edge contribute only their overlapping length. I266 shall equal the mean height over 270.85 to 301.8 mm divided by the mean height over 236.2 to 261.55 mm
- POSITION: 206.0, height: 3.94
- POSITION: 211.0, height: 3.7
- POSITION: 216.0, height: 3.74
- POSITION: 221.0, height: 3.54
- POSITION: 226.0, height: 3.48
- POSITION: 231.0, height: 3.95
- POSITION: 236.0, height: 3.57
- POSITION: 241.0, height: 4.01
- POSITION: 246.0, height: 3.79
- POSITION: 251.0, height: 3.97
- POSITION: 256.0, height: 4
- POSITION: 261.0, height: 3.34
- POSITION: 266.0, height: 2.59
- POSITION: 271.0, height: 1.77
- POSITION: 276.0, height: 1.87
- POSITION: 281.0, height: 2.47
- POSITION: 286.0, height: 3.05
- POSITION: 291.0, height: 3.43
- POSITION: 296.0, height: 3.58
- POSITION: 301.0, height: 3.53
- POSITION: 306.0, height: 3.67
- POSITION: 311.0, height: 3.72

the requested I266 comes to 0.7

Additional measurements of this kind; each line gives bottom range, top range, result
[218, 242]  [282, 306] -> 0.91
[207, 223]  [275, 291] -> 0.72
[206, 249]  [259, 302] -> 0.75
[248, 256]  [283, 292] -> 0.80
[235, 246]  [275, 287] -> 0.65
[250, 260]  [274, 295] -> 0.72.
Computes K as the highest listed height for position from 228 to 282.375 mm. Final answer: 4.01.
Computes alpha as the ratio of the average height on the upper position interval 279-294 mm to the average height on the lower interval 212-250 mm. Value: 0.81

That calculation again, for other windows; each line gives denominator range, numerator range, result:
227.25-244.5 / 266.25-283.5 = 0.55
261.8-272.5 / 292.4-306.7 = 1.49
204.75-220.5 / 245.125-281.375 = 0.79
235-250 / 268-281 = 0.52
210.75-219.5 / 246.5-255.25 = 1.06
